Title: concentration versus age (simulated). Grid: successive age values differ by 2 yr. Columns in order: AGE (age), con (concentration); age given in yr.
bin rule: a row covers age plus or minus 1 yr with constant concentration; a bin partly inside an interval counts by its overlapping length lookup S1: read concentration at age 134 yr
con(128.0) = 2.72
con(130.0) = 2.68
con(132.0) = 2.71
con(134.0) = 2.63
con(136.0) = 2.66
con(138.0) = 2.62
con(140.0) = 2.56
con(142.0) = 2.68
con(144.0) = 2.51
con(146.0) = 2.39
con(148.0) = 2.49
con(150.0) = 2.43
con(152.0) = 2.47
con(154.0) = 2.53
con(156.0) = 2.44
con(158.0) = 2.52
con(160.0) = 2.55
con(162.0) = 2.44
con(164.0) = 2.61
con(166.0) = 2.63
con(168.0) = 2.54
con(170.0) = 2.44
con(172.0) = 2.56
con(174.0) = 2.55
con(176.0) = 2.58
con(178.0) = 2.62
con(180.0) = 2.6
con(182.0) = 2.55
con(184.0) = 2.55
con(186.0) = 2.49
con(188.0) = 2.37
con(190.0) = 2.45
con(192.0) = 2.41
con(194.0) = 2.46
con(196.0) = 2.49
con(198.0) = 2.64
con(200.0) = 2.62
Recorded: 2.63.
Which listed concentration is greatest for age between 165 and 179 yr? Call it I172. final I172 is 2.63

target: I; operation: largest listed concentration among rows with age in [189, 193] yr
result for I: 2.45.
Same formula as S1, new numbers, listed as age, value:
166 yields 2.63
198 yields 2.64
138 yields 2.62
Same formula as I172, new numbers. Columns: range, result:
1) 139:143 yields 2.68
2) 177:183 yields 2.62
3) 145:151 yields 2.49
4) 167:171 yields 2.54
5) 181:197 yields 2.55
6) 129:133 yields 2.71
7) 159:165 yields 2.61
